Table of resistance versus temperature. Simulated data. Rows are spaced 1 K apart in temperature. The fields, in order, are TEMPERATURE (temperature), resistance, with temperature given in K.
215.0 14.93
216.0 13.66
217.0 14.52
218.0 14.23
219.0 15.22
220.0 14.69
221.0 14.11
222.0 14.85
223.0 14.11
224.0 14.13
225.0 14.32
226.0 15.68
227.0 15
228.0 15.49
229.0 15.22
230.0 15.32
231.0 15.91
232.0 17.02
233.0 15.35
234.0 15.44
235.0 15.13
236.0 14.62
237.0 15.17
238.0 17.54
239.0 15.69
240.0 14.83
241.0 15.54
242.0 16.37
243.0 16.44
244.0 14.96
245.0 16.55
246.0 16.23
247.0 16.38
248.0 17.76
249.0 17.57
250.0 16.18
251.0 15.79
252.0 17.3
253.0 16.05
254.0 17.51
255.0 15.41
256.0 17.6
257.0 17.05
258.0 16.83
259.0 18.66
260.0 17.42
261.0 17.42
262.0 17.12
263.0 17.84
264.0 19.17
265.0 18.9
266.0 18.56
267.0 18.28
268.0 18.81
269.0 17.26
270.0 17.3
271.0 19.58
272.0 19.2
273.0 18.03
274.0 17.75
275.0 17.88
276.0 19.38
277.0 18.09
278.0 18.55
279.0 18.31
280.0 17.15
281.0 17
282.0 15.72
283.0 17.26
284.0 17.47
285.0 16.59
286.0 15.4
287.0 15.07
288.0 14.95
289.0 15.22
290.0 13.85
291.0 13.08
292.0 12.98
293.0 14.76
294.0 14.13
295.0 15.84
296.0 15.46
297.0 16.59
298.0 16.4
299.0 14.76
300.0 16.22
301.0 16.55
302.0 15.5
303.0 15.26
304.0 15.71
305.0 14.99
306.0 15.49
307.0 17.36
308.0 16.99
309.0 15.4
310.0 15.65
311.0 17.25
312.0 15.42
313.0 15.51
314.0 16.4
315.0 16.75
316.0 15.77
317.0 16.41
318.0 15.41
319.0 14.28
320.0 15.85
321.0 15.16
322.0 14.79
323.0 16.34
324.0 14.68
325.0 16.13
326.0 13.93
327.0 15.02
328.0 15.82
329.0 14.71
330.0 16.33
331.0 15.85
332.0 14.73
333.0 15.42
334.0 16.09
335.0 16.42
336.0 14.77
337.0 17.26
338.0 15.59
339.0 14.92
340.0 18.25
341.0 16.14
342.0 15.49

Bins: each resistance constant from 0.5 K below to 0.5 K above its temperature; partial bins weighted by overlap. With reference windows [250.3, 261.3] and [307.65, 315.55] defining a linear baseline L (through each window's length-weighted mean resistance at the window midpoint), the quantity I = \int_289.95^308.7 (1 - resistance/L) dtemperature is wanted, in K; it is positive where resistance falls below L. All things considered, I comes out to 1.1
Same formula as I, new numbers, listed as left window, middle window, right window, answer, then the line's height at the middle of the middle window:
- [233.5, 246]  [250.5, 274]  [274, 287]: -1.5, 16.6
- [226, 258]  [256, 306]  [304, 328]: -2.7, 15.9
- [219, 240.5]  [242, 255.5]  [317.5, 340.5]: -1.0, 15.3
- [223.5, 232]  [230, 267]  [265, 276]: 0.2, 16.7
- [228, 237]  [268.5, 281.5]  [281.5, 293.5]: -2.4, 15.3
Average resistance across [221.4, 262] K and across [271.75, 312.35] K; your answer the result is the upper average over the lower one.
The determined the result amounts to 1.0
